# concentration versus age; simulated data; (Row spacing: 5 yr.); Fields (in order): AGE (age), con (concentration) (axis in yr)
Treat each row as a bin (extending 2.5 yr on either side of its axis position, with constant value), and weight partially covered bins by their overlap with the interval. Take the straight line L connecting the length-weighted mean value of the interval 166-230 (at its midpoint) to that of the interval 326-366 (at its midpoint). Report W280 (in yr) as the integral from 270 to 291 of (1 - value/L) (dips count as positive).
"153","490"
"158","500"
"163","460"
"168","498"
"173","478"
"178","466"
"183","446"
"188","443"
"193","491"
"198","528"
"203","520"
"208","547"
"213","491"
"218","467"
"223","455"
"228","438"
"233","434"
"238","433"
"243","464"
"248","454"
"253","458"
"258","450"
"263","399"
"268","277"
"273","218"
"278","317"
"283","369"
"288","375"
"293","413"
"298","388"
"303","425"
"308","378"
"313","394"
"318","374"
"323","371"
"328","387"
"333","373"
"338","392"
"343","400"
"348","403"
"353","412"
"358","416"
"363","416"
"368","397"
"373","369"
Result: 5.5 yr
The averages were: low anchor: 482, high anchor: 400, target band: 321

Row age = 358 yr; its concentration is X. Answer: 416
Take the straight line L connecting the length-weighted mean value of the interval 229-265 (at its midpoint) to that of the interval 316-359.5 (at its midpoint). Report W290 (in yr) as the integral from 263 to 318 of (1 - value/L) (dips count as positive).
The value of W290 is 7.7 yr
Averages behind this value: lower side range 442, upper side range 392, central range 358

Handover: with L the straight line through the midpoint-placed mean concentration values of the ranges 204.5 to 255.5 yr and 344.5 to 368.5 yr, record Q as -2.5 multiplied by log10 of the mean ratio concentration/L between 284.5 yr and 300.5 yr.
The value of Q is 0.124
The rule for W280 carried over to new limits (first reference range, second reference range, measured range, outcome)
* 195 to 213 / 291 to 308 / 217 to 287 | 9.9 yr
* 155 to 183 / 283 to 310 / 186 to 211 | -2.7 yr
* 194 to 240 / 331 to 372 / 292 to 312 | 1.4 yr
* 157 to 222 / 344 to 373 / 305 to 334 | 2.9 yr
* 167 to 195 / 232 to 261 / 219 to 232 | 0.2 yr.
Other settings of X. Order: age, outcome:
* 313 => 394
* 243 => 464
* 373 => 369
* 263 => 399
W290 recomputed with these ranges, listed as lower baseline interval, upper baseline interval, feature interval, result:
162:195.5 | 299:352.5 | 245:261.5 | -0.83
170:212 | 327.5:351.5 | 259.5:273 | 3.58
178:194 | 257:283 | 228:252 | -4.59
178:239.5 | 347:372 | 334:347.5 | 0.67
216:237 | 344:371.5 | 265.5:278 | 4.95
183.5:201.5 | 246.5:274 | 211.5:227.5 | -0.79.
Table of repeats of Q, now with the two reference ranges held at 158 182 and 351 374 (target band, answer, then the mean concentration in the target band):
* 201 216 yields -0.124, 518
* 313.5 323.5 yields 0.118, 377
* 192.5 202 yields -0.109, 515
